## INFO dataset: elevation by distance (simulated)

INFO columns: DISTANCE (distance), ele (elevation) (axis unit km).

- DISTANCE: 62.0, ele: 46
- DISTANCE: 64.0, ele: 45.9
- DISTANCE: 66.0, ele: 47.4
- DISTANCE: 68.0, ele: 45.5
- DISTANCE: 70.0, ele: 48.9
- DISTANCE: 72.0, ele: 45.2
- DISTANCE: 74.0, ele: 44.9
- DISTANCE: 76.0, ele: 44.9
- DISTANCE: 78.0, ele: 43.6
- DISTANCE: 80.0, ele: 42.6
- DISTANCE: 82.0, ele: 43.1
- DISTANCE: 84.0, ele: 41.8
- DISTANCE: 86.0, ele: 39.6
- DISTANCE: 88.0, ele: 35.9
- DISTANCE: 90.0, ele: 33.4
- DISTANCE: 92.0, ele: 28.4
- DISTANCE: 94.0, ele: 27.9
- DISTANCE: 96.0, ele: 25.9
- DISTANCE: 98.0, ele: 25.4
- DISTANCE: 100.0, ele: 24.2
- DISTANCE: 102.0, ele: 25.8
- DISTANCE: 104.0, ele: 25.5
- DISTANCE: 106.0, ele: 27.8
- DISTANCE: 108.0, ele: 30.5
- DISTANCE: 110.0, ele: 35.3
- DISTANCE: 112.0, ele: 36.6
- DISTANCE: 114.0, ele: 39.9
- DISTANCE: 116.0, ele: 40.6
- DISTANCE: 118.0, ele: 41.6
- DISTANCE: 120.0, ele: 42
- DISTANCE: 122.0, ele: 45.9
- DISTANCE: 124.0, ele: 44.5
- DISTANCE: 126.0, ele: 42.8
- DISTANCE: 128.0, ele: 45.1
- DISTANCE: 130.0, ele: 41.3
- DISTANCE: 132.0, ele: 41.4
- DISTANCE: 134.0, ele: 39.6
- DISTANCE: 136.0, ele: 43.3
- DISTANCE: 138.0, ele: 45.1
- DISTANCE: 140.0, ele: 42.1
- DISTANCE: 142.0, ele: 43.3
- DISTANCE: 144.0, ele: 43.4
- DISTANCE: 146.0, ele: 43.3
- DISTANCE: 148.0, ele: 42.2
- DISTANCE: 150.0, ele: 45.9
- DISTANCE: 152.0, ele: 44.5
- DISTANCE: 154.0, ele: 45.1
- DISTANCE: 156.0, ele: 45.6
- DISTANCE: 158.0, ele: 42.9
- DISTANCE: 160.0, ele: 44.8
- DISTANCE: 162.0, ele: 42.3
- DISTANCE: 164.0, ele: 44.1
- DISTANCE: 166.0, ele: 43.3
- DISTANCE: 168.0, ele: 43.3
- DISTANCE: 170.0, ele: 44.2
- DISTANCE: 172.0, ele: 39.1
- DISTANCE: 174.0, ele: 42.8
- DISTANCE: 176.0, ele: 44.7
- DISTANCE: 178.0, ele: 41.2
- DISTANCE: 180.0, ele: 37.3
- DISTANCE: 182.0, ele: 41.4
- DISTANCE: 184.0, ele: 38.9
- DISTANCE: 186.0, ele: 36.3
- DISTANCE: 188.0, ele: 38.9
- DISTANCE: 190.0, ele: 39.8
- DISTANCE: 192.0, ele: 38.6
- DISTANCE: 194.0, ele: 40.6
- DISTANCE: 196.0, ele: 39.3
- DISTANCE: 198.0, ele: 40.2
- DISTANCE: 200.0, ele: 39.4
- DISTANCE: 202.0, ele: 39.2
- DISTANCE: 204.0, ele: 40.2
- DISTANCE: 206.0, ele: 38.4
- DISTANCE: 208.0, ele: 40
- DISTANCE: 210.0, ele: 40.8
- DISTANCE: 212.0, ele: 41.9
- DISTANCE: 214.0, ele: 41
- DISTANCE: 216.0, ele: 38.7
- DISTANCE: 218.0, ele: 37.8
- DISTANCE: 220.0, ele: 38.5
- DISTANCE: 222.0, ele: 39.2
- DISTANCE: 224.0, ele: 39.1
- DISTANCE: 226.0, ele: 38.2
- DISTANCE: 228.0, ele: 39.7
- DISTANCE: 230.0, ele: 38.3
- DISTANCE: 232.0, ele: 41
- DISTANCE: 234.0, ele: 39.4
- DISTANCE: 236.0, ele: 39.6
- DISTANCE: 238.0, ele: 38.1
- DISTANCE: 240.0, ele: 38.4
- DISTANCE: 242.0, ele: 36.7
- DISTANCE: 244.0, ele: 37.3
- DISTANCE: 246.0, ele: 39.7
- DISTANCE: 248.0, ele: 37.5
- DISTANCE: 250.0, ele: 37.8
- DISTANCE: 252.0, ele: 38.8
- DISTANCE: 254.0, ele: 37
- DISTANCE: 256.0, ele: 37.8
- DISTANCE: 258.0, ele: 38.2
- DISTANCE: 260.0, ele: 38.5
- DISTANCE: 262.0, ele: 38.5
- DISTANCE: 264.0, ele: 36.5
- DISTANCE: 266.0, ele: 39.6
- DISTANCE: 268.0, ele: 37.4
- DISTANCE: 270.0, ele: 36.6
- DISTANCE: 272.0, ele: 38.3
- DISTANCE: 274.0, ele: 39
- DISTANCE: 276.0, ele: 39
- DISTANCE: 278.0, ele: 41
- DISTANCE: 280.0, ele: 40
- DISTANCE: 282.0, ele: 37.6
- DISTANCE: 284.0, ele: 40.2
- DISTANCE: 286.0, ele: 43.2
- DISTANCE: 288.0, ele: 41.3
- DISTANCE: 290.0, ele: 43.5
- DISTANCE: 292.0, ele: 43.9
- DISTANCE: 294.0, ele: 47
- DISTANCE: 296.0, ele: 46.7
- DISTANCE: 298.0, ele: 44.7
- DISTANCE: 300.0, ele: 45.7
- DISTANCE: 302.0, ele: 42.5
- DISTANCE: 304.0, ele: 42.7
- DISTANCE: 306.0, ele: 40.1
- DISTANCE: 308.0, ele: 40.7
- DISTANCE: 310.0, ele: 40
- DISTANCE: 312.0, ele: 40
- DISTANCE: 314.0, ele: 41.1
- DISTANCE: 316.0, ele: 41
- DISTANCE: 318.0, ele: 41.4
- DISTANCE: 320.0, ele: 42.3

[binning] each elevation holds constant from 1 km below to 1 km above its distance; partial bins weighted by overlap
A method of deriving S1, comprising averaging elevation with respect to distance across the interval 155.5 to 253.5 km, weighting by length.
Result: 40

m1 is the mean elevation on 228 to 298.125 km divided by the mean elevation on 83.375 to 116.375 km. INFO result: 1.2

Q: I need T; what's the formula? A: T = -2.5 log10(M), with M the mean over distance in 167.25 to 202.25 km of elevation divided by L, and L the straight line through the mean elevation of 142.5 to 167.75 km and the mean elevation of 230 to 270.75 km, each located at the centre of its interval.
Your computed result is 0.05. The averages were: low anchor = 43.9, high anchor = 38.2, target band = 40.3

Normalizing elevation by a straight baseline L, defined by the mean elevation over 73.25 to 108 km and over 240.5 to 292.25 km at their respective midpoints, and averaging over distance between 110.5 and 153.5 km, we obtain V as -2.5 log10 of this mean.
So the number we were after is -0.21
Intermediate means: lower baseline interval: 34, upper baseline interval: 39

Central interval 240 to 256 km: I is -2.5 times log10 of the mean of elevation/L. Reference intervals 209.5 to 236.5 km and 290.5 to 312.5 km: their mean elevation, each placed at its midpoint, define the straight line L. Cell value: 0.08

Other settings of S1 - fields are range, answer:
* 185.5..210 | 39.4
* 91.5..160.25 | 38.6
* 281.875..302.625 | 43.6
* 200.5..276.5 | 38.7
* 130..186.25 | 42.6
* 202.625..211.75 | 40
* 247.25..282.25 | 38.3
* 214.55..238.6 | 39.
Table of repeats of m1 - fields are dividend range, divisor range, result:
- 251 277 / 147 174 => 0.87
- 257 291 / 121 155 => 0.90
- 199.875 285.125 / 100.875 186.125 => 0.95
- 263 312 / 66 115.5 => 1.14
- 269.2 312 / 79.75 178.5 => 1.06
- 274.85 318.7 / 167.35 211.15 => 1.04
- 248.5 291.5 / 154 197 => 0.94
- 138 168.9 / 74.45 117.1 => 1.27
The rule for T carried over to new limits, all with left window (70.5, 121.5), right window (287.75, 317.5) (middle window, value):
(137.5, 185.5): -0.129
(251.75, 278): 0.090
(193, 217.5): -0.011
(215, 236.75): 0.032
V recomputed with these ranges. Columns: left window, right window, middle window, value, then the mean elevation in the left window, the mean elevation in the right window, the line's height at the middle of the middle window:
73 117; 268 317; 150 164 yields -0.201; 34.7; 41.4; 36.8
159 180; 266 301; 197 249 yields 0.079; 42.7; 41.4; 42.1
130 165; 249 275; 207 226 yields 0.015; 43.4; 38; 40.1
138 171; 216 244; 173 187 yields 0.046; 43.8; 38.7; 42.1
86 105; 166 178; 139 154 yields -0.149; 28.7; 42.7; 38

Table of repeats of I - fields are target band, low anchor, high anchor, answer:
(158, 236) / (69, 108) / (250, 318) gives -0.06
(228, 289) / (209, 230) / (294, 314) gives 0.06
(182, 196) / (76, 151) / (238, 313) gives 0.00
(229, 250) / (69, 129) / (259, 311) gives 0.04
